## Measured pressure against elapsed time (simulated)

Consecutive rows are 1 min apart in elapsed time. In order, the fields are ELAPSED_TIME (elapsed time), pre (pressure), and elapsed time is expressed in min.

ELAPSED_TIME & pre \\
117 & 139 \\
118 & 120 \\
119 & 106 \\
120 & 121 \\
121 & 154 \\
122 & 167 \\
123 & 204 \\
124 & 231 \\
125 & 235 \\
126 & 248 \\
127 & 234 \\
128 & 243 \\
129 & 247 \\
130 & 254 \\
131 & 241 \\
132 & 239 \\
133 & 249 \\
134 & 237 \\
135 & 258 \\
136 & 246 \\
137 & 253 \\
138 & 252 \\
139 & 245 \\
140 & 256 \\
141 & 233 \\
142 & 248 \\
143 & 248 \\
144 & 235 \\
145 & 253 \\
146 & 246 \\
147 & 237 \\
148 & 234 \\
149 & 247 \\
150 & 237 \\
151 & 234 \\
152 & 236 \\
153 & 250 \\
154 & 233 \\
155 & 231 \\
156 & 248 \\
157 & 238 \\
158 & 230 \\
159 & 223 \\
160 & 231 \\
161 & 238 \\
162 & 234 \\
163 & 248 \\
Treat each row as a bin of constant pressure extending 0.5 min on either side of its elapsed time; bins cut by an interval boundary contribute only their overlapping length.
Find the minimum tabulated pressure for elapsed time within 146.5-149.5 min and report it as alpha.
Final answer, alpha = 234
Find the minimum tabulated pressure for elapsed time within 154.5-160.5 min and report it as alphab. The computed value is 223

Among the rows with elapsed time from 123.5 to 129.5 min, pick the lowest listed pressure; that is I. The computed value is 231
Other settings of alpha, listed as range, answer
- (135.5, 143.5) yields 233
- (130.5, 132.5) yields 239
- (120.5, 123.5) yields 154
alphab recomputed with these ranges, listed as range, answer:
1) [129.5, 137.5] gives 237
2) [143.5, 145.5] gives 235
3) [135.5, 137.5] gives 246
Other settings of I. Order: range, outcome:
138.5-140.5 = 245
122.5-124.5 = 204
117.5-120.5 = 106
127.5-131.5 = 241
